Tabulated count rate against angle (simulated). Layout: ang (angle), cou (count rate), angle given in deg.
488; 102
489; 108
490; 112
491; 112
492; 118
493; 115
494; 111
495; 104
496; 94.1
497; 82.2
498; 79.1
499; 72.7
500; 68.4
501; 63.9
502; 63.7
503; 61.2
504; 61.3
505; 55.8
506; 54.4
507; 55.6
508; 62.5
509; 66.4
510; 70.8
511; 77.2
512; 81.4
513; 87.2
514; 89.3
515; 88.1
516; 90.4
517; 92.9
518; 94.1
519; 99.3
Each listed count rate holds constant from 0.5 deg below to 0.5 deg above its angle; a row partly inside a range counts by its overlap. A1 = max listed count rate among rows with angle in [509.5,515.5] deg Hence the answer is 89.3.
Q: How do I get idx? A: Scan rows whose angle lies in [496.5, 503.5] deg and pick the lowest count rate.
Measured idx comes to 61.2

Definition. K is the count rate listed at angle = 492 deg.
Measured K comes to 118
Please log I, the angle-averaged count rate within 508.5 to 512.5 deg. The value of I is 74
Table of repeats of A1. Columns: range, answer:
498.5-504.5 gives 72.7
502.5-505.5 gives 61.3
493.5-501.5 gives 111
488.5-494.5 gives 118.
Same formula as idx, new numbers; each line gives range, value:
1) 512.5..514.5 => 87.2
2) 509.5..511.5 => 70.8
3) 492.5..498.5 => 79.1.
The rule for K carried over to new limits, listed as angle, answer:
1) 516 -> 90.4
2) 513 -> 87.2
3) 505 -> 55.8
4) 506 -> 54.4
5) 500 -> 68.4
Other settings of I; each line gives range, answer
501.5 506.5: 59.3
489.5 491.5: 112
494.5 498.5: 89.8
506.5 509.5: 61.5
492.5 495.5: 110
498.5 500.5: 70.6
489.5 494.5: 114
